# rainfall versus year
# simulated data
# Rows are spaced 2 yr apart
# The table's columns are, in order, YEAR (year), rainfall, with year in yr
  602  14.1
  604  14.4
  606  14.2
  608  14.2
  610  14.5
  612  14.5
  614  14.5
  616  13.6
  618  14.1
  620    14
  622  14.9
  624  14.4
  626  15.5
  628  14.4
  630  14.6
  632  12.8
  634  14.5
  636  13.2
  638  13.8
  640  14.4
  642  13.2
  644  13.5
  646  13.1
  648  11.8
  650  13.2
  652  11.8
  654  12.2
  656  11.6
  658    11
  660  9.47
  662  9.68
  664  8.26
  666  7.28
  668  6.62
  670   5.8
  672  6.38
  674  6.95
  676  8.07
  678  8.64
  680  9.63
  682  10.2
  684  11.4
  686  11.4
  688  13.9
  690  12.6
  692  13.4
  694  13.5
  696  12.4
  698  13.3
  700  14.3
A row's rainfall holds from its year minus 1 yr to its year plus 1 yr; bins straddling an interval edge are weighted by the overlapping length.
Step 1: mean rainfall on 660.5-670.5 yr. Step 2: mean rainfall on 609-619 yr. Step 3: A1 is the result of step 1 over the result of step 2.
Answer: 0.5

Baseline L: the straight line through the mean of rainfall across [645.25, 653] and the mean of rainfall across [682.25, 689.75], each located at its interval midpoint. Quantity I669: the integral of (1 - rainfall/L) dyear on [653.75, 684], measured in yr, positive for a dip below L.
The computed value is 8.6 yr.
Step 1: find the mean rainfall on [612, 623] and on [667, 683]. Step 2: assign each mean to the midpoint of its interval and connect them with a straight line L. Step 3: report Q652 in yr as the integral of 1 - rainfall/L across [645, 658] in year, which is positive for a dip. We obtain -2.2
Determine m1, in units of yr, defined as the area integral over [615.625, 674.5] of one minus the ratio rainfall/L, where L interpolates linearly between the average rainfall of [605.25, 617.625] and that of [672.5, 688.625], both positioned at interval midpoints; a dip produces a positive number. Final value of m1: 1.7 yr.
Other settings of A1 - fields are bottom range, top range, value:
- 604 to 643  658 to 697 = 0.69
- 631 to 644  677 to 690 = 0.81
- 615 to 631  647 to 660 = 0.81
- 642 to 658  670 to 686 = 0.70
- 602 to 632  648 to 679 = 0.64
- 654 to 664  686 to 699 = 1.25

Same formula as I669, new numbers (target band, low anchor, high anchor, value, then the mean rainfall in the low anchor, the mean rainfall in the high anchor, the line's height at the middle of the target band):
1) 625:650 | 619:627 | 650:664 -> -1.2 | 14.7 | 10.9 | 13.1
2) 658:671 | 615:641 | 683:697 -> 5.1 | 14.2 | 12.7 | 13.3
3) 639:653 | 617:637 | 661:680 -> -2.0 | 14.2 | 7.63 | 11.4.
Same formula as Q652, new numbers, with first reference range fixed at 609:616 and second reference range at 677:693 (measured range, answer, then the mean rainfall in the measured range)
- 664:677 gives 5.46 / 6.96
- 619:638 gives -0.71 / 14.2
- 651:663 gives 1.53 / 11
